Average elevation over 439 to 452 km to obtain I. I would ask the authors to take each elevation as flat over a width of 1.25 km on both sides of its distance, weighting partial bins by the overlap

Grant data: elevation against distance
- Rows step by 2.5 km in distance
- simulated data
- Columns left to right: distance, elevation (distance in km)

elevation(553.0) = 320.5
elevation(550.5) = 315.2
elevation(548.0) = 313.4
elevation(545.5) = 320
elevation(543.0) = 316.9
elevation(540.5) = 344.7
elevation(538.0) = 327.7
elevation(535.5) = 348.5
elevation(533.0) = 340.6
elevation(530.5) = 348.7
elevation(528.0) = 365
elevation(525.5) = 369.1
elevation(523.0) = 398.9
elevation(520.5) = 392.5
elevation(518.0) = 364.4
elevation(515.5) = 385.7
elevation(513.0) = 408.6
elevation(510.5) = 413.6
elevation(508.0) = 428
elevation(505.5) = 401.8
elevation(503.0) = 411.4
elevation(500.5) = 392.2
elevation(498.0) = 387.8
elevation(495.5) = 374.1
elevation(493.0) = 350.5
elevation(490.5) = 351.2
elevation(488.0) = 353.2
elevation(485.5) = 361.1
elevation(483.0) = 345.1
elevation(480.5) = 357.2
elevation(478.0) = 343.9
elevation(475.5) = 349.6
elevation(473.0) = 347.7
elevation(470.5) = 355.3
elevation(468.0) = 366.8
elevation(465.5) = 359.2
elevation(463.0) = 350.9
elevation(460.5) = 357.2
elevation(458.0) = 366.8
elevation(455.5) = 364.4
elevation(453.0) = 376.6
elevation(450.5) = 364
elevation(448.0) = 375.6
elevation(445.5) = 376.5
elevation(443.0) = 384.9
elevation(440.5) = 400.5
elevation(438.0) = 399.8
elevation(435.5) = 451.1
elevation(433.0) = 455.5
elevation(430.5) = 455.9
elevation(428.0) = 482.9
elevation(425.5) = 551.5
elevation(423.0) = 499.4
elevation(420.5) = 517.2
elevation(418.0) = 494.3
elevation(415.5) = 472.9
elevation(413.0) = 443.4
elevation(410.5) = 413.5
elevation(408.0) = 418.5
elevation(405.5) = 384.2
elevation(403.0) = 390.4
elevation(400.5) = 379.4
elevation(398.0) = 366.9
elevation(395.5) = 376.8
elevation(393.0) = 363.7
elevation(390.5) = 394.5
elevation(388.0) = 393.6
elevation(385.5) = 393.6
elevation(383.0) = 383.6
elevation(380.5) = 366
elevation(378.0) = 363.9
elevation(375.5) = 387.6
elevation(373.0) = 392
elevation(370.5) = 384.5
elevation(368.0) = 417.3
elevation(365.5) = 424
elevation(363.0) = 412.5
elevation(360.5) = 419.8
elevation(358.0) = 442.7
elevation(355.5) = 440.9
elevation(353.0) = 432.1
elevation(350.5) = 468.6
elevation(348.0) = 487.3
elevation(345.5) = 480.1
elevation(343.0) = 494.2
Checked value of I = 381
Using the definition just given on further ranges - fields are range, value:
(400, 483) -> 406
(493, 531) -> 389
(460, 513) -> 371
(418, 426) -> 516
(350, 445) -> 421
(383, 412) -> 389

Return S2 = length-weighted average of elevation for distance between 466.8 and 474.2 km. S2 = 357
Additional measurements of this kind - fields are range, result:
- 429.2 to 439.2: 441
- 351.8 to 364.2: 430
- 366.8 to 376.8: 395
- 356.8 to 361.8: 431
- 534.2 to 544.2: 335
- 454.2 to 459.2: 366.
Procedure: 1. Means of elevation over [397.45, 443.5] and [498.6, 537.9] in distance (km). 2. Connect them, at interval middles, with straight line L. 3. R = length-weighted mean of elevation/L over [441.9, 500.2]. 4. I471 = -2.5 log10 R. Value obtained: 0.14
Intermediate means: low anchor 442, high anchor 383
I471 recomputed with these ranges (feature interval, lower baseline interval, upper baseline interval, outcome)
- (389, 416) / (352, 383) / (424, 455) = 0.04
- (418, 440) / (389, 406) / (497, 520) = -0.23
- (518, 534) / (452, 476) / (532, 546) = -0.10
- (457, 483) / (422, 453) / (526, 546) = 0.13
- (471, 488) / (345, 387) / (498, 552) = 0.09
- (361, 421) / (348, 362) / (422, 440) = 0.13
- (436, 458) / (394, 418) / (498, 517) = 0.07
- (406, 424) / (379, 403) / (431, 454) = -0.18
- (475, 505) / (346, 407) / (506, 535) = 0.06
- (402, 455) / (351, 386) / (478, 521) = -0.10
